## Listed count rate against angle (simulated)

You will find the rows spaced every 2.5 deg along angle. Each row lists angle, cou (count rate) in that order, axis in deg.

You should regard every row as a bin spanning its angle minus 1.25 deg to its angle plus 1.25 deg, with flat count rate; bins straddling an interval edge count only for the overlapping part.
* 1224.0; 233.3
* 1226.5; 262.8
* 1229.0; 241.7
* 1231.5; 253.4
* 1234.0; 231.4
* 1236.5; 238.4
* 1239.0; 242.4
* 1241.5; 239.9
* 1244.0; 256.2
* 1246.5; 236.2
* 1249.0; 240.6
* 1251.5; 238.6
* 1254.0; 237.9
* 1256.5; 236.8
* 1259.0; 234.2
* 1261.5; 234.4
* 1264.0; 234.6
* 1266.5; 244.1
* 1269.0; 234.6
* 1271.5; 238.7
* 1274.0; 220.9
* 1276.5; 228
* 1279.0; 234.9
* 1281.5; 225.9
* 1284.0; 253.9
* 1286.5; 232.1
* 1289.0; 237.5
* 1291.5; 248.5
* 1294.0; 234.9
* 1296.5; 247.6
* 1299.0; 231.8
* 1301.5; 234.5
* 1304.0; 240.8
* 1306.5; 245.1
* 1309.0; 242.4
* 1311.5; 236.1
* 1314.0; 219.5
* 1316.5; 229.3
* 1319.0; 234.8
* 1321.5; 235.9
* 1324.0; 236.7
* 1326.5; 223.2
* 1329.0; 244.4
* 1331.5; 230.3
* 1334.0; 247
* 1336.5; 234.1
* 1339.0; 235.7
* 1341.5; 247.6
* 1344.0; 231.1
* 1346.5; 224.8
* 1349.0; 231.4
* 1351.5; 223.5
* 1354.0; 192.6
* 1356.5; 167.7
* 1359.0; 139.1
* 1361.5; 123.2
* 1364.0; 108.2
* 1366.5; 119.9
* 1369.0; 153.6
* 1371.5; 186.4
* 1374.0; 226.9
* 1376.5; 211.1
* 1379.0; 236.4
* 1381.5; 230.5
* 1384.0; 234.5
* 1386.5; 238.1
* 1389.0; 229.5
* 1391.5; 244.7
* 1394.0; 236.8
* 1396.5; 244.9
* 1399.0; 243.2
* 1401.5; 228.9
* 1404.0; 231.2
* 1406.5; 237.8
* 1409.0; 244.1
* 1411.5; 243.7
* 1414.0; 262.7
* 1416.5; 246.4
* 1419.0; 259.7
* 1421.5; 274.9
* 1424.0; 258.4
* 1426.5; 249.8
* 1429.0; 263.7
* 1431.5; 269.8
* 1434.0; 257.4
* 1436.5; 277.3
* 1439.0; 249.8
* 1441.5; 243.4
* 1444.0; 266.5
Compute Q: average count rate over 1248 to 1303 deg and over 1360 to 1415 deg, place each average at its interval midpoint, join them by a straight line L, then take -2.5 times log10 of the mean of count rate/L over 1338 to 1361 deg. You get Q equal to 0.07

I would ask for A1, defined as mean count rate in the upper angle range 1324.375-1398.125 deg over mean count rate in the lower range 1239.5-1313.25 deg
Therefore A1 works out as 0.9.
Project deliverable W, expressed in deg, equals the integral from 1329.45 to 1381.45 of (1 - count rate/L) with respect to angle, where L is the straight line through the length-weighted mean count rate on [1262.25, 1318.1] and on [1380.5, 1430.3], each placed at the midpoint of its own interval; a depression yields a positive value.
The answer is 8.9 deg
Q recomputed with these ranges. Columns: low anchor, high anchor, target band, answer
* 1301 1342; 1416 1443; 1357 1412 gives 0.20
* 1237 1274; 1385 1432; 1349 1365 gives 0.42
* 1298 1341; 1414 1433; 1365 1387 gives 0.23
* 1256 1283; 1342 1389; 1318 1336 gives -0.12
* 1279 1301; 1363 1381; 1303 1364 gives -0.05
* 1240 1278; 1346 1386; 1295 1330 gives -0.11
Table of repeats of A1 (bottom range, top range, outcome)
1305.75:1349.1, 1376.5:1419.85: 1.02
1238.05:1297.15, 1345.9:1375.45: 0.73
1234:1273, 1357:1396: 0.82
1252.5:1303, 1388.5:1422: 1.03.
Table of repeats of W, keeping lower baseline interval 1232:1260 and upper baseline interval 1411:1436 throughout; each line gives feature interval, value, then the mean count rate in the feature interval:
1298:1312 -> 0.4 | 239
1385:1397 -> 0.8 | 238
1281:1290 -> 0.2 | 238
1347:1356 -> 1.4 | 213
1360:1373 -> 5.8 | 140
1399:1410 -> 0.9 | 236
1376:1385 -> 0.9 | 229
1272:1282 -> 0.6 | 228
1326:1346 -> 1.0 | 237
